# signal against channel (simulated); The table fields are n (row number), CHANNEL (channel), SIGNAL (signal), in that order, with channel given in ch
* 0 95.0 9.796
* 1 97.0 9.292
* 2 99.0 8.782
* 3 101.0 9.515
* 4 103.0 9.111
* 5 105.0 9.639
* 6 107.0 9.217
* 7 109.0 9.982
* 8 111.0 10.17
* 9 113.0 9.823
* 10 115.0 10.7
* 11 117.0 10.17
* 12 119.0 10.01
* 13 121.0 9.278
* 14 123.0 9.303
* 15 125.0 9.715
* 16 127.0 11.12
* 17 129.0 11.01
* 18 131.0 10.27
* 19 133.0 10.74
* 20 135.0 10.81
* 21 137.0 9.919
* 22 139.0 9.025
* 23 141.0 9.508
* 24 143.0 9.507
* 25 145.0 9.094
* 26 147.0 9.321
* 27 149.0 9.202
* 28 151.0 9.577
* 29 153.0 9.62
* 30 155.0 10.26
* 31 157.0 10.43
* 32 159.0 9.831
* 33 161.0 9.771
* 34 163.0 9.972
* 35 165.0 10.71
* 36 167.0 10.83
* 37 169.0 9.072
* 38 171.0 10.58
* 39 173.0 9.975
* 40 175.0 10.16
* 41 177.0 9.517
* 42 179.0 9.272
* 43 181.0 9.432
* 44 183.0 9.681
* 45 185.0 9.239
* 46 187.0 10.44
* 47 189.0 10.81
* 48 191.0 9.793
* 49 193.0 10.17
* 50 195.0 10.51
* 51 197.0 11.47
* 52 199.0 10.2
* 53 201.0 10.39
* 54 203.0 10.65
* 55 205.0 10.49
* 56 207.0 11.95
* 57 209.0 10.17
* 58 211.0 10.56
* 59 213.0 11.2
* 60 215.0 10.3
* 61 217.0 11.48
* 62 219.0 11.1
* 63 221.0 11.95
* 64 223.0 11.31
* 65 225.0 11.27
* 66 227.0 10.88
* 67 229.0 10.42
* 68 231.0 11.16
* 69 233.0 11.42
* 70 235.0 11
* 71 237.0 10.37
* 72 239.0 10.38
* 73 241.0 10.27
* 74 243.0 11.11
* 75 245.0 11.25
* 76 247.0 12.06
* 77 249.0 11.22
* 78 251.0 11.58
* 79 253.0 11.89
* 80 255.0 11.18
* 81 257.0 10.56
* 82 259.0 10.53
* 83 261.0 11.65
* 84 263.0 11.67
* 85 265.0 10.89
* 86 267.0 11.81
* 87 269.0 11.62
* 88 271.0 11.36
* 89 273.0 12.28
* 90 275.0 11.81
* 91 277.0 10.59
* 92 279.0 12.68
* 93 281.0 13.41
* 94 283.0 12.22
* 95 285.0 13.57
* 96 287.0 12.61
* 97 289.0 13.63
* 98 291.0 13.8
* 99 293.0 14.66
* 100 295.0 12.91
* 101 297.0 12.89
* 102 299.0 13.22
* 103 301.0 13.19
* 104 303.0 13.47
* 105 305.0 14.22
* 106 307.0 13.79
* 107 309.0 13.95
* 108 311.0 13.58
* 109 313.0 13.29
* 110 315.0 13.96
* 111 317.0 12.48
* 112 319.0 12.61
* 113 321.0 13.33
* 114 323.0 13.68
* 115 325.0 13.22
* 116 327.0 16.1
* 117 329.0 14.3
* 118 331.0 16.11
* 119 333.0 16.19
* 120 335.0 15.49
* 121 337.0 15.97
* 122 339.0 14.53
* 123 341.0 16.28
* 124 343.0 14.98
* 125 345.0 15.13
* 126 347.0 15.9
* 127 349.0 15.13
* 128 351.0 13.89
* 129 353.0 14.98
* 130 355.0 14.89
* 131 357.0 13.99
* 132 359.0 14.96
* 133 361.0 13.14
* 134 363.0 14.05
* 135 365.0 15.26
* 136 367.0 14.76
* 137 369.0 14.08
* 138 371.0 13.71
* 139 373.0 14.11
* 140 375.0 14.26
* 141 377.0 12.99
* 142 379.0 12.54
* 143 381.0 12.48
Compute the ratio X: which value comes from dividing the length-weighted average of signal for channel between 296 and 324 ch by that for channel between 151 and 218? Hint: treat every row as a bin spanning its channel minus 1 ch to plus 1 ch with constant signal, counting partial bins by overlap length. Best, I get 1.31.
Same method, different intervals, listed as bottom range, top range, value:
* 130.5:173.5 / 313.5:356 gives 1.48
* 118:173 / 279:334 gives 1.38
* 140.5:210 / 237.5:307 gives 1.21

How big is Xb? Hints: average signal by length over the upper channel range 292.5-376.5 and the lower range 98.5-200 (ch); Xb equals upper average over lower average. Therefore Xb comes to 1.44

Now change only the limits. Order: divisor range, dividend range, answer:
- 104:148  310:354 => 1.47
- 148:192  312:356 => 1.48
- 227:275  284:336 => 1.24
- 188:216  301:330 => 1.29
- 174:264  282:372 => 1.32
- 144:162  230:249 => 1.14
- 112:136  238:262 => 1.09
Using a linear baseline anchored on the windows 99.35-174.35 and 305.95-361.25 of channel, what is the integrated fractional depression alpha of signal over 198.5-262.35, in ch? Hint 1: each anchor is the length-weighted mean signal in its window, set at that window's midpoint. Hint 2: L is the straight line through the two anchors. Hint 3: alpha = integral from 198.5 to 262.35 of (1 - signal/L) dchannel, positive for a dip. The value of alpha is 5.70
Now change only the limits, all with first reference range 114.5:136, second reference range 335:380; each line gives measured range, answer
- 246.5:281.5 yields 3.44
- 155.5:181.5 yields 2.55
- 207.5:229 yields 1.74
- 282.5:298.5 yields 0.00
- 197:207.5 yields 0.85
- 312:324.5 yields 0.54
